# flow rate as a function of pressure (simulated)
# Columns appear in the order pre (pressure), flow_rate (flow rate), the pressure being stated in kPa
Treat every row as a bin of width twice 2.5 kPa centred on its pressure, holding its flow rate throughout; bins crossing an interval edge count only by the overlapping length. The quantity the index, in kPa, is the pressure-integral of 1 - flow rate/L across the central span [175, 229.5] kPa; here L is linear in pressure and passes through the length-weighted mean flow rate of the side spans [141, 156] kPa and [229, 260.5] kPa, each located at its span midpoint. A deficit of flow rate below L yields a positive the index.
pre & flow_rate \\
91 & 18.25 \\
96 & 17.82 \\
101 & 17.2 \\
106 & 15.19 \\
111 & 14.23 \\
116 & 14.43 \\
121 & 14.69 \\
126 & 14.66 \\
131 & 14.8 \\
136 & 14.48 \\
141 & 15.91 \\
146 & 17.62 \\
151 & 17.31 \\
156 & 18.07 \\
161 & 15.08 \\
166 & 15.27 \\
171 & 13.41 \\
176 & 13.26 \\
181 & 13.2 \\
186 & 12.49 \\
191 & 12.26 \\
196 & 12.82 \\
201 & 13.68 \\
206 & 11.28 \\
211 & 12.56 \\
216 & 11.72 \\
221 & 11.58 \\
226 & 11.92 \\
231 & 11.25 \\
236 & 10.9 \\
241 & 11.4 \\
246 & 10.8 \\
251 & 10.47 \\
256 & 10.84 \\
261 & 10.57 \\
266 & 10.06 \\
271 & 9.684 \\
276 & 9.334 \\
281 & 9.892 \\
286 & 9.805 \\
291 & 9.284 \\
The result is 5.21 kPa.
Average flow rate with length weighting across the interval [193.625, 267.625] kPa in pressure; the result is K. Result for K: 11.5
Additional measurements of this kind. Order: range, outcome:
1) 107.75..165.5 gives 15.6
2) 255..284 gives 10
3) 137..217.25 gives 14.2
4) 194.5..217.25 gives 12.4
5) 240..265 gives 10.7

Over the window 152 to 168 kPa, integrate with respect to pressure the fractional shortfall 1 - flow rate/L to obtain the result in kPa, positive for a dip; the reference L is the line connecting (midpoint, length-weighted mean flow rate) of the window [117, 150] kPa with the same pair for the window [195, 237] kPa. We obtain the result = -2.2 kPa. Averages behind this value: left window 15.4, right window 12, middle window 16.3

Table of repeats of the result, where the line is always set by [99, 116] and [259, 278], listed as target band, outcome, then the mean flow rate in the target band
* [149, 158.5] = -2.72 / 17.7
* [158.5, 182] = -1.56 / 14.1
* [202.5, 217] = -0.13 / 12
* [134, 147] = -1.53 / 15.9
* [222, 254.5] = -0.61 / 11.1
